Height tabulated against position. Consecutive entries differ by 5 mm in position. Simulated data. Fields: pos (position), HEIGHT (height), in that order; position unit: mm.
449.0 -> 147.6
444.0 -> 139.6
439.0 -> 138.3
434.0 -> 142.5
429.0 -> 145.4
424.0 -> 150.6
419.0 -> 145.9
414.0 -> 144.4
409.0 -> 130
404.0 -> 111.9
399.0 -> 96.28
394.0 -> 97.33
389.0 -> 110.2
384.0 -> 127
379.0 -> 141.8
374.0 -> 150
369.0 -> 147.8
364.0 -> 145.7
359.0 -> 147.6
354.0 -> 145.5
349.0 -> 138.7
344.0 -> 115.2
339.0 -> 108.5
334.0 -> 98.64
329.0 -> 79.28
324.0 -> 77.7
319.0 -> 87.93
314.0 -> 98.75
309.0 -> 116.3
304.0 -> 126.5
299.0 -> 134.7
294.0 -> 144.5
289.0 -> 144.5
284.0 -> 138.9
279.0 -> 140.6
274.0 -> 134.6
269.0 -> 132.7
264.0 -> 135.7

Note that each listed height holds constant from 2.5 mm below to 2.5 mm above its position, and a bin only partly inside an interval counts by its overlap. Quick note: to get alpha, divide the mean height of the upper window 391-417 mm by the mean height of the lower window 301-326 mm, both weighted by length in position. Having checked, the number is 1.14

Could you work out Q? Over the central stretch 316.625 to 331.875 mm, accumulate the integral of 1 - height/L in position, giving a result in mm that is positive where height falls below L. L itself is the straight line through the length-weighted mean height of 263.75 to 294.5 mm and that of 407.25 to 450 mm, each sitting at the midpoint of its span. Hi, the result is 6.3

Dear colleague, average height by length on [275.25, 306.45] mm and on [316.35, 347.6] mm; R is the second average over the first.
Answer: 0.70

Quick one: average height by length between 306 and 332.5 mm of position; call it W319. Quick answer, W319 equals 92.9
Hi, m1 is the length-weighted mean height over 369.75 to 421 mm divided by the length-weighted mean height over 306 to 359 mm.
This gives 1.2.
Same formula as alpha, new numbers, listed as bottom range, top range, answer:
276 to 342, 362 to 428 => 1.14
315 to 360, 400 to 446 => 1.26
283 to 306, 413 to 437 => 1.06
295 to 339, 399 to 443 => 1.31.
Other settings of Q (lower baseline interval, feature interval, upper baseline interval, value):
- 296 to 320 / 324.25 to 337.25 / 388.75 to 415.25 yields 3.0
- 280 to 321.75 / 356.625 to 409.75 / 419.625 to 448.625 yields 3.3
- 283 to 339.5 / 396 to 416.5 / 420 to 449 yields 2.5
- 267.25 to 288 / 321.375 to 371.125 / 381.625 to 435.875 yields 4.4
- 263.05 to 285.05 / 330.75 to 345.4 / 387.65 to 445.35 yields 3.1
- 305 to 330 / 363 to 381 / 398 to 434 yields -4.6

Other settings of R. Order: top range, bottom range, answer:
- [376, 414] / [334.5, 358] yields 0.94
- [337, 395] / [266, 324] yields 1.06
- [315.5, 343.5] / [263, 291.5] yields 0.67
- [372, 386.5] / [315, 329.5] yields 1.66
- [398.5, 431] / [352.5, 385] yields 0.93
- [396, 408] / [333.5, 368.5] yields 0.81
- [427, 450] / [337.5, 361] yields 1.08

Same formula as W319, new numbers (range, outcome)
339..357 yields 130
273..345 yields 116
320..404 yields 120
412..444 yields 144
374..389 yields 133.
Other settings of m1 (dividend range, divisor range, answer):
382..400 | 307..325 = 1.13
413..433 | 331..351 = 1.29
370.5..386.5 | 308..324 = 1.46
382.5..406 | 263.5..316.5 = 0.82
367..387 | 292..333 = 1.31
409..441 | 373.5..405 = 1.22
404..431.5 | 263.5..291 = 1.02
